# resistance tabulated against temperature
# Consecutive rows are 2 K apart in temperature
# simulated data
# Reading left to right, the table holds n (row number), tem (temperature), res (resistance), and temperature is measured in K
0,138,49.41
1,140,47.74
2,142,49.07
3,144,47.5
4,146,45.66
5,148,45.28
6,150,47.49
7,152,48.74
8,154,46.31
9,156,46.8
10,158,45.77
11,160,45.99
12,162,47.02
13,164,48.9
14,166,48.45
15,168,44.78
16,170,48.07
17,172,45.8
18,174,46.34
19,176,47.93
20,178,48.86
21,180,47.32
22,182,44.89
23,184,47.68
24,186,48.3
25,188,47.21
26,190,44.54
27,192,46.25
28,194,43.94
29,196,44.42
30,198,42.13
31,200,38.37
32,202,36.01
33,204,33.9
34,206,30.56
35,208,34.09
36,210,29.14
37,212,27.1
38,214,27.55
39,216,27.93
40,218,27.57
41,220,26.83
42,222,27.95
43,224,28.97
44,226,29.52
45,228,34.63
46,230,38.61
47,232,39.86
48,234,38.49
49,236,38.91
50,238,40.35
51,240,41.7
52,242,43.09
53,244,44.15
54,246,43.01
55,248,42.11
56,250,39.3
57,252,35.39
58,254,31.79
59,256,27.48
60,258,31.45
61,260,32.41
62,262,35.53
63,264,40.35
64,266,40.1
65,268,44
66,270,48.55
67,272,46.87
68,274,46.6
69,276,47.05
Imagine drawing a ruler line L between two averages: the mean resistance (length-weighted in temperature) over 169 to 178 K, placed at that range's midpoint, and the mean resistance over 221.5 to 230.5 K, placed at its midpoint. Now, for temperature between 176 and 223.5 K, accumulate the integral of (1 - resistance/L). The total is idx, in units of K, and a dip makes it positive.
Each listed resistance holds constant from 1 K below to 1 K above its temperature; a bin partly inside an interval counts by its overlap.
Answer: 2.3 K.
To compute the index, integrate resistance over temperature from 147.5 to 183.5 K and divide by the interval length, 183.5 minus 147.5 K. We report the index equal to 47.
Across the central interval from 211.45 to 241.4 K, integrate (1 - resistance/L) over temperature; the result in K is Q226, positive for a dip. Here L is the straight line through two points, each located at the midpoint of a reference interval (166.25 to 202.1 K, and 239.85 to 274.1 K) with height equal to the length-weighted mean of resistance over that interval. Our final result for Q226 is 6.1 K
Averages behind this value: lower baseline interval 45.5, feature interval 33.3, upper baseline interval 39.4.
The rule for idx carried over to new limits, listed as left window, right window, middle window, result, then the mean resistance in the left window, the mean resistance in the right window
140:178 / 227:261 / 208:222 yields 4.38 K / 47.1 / 37.8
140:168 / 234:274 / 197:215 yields 4.15 K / 47.1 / 39.5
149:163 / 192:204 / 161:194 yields -2.40 K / 46.9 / 40.8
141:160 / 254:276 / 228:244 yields 0.46 K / 46.9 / 39.3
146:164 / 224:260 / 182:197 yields -1.04 K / 46.7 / 37.3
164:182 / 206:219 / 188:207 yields -2.28 K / 47.2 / 29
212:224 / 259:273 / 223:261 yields -3.13 K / 27.6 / 41.1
